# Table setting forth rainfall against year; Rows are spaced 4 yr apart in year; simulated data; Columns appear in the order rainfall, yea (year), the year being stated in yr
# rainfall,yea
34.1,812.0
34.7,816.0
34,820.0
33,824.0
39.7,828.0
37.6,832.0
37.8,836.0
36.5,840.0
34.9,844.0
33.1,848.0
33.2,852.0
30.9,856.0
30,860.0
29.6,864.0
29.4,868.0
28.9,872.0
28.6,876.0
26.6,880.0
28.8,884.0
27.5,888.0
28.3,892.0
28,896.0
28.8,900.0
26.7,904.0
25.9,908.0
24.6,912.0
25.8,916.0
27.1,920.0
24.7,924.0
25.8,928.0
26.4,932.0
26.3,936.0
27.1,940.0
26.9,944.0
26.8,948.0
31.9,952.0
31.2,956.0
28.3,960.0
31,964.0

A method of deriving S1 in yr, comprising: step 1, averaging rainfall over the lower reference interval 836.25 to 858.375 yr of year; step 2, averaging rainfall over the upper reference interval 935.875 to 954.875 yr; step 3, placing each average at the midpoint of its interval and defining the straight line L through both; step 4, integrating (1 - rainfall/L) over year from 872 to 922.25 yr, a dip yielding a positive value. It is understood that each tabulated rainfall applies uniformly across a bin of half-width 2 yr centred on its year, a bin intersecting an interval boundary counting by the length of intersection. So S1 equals 6.0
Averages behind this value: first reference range 34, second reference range 28.1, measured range 27.3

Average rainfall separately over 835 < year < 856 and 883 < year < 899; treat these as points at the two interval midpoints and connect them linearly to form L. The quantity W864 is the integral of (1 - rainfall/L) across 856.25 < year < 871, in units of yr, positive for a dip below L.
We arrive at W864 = 1.0 yr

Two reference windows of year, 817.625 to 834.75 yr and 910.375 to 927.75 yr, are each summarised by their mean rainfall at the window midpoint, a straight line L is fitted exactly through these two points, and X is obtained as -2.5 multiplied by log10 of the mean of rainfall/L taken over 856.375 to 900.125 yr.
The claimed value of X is 0.06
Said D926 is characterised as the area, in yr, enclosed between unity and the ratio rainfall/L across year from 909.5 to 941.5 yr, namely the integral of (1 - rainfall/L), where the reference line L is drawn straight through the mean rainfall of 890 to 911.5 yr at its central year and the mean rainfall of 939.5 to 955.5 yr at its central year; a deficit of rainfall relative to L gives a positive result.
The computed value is 2.3 yr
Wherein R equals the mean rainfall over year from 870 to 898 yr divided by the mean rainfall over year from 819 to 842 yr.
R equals 0.77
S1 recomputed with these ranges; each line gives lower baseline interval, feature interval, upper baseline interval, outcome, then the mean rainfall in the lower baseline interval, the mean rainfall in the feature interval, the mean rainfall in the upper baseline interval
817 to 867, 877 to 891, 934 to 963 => 1.8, 34.1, 27.8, 28.4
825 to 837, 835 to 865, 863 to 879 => 0.4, 38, 33.2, 28.9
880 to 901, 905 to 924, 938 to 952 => 1.4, 28.1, 25.8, 27.6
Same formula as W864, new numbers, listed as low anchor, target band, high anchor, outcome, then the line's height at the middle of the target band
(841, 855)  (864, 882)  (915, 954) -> 1.8 yr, 31.8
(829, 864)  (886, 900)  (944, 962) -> 1.7 yr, 32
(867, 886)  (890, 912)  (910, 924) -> -0.4 yr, 26.8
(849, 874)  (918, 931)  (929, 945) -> 0.6 yr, 27.2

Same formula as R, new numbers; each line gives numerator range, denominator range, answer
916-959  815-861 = 0.79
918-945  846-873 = 0.85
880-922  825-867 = 0.79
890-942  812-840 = 0.74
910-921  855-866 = 0.85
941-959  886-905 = 1.04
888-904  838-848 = 0.80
